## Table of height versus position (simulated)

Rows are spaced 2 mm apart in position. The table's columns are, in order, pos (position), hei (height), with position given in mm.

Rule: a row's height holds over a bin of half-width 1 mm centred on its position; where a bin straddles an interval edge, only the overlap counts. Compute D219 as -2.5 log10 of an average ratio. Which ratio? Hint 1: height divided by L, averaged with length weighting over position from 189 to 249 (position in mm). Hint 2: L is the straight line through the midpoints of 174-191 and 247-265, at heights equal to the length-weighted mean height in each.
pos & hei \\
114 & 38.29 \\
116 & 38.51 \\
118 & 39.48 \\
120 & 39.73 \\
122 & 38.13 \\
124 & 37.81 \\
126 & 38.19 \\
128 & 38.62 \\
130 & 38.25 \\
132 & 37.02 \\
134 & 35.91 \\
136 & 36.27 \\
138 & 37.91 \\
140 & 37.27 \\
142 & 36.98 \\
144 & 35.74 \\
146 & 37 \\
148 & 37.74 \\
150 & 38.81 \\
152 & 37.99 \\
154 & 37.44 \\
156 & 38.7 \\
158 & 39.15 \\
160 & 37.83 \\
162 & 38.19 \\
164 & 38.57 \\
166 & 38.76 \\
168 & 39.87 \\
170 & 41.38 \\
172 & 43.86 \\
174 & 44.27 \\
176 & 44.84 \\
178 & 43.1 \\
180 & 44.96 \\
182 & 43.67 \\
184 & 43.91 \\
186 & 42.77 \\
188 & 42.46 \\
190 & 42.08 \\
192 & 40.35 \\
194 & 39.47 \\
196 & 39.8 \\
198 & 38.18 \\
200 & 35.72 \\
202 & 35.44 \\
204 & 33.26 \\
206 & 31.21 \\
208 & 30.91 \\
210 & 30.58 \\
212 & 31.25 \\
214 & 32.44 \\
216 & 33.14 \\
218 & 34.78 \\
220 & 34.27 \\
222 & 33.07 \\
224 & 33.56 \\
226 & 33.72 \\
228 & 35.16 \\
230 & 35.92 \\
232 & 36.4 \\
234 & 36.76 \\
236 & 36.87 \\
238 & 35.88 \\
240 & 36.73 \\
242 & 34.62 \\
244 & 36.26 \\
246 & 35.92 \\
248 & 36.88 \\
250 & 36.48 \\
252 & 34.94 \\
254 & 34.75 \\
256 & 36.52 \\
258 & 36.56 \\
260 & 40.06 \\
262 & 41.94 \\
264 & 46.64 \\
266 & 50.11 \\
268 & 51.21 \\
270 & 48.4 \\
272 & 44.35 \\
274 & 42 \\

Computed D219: 0.158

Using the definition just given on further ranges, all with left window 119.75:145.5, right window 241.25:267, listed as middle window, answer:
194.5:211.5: 0.11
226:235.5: 0.07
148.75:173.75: -0.05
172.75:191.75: -0.15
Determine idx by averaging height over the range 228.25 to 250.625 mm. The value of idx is 36.2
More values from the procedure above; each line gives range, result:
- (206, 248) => 34.4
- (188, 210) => 36.6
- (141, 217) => 38.5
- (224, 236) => 35.5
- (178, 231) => 36.7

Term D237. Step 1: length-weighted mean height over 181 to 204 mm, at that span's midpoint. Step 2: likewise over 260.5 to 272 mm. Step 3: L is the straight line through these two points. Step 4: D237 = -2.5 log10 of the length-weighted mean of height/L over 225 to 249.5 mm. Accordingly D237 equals 0.227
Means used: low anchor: 40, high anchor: 47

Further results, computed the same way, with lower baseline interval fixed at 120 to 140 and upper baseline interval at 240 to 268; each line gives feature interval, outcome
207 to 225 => 0.18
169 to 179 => -0.14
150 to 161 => -0.01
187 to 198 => -0.06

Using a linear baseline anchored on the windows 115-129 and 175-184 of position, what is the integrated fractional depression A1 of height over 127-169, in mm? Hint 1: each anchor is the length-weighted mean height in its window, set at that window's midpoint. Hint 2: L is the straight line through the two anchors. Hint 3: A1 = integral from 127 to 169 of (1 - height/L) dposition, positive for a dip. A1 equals 3.36 mm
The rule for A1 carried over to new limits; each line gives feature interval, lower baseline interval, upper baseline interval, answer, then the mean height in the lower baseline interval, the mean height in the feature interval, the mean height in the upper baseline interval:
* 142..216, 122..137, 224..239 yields -3.9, 37.5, 38.6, 35.7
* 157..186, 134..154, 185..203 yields -2.3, 37.2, 41.6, 39.6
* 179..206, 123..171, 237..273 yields -0.7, 38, 39.8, 39.9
